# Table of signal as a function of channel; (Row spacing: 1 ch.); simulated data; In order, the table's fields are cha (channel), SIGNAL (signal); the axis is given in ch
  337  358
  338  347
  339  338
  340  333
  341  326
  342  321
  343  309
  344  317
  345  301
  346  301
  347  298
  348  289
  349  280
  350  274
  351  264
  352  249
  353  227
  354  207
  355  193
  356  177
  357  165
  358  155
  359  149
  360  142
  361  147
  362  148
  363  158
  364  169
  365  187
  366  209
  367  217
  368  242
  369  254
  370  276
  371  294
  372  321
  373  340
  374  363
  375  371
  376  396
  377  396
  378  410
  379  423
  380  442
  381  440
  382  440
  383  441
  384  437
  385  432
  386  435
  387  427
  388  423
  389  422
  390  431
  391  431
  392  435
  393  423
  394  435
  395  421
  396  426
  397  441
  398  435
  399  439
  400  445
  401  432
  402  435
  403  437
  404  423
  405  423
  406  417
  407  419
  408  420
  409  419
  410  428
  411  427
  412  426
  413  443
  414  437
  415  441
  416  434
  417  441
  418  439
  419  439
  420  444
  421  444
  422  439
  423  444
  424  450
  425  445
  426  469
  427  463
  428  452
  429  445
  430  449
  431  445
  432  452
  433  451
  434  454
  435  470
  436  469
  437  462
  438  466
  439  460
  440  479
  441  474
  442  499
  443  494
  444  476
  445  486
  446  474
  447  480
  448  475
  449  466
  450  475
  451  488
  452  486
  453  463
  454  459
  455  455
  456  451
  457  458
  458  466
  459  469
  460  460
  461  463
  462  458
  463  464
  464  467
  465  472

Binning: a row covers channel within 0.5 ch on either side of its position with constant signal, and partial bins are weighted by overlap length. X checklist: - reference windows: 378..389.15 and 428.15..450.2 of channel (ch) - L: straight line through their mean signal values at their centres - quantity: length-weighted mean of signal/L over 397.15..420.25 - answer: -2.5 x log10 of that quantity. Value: 0.04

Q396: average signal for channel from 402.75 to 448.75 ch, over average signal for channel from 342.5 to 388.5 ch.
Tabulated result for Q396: 1.53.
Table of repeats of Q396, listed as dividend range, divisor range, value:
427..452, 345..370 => 2.17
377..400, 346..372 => 1.97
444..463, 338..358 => 1.73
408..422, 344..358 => 1.76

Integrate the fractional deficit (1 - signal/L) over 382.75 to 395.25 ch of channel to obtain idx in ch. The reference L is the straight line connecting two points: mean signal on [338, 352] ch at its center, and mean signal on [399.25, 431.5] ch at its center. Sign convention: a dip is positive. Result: -1.38 ch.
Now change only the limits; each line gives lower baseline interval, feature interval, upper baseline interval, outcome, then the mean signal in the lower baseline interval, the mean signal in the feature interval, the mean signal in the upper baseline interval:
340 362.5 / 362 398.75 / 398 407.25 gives -1.3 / 240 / 365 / 431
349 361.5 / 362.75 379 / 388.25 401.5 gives 0.1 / 199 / 294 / 432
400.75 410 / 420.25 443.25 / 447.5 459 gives -0.6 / 425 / 459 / 468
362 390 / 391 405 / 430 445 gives -1.6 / 345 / 432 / 468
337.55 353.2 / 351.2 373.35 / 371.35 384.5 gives 9.0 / 300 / 210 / 400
